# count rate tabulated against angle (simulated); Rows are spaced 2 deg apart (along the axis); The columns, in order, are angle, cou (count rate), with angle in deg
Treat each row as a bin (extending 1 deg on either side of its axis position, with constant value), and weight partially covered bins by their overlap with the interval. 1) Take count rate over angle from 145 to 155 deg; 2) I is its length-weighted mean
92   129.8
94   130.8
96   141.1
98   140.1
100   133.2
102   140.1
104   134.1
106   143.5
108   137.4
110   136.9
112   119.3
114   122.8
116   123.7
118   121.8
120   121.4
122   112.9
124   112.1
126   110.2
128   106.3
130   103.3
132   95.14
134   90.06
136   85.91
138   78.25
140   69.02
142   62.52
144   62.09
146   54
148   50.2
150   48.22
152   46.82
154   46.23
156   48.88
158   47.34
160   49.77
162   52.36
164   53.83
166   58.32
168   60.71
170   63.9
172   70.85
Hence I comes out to 49.1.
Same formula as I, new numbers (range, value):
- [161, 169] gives 56.3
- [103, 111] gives 138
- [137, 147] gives 65.2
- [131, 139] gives 87.3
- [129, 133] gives 99.2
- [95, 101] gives 138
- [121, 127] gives 112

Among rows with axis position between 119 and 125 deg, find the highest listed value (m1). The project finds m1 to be 121.4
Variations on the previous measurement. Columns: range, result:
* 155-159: 48.88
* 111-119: 123.7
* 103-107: 143.5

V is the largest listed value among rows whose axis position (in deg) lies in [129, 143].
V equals 103.3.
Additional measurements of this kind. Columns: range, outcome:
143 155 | 62.09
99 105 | 140.1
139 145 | 69.02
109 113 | 136.9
